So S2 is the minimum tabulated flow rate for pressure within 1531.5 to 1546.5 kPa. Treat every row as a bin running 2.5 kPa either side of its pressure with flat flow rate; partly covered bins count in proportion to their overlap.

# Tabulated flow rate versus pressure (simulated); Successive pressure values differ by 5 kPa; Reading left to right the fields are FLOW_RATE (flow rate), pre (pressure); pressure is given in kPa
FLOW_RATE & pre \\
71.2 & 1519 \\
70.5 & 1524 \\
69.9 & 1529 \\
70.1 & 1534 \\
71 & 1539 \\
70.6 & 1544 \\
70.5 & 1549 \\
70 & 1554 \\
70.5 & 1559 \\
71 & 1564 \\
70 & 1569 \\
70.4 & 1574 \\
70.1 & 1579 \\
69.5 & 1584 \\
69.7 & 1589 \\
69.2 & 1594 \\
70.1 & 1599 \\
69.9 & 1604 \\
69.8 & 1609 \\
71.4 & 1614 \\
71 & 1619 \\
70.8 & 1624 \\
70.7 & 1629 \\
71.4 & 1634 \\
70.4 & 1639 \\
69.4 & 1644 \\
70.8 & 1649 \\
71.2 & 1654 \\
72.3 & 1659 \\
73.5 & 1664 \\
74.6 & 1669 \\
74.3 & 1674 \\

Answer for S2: 70.1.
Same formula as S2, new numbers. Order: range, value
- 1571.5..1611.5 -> 69.2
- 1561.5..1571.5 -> 70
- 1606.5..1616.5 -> 69.8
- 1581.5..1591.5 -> 69.5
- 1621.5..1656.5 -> 69.4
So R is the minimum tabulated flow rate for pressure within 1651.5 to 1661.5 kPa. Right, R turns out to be 71.2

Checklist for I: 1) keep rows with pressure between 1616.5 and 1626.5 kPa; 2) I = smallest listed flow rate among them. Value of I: 70.8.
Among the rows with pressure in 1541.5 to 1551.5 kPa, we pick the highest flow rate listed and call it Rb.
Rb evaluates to 70.6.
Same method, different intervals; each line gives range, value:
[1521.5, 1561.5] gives 71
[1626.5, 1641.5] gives 71.4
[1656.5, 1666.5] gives 73.5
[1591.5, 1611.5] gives 70.1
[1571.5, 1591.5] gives 70.4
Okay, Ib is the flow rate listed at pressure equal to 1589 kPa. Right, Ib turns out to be 69.7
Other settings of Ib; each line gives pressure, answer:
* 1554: 70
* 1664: 73.5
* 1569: 70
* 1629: 70.7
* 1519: 71.2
